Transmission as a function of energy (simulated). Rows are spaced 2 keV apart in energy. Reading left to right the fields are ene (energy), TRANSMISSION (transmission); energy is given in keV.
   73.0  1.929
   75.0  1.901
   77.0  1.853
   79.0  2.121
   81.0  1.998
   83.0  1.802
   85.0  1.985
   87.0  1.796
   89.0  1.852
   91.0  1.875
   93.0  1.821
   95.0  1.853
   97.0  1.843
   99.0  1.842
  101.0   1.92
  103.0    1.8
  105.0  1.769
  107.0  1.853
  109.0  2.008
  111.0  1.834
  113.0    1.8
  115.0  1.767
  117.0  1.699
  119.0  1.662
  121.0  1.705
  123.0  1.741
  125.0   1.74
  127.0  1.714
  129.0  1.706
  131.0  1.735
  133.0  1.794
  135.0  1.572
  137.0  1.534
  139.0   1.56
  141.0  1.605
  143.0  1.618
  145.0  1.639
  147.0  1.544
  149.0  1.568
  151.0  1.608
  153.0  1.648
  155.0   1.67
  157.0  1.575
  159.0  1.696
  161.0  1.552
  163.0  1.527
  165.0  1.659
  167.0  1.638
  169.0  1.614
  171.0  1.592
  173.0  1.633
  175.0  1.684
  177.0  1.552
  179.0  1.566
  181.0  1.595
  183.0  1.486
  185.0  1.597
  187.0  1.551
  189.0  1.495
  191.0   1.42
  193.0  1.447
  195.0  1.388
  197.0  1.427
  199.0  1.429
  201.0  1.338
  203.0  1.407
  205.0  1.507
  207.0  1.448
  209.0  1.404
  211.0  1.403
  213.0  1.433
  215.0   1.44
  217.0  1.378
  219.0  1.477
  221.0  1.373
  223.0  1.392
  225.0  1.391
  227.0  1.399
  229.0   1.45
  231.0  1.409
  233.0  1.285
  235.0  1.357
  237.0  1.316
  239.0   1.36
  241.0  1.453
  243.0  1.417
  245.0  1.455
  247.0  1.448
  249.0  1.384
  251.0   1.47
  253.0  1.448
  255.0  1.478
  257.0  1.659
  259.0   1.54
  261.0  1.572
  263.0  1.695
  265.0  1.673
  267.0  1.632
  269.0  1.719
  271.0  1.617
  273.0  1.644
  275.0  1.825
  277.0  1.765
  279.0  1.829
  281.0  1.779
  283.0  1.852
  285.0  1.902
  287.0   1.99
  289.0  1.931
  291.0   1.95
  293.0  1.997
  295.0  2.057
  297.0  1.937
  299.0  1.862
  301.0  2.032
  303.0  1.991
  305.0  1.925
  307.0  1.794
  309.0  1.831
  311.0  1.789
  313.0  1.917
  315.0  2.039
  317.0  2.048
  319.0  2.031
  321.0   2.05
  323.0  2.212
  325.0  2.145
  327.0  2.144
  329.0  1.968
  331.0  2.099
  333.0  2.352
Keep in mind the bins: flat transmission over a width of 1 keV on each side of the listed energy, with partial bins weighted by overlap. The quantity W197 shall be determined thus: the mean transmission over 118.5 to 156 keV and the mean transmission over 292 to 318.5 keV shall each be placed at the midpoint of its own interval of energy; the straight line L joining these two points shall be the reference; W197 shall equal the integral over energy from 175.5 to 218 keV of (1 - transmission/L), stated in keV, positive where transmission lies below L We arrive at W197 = 6.97 keV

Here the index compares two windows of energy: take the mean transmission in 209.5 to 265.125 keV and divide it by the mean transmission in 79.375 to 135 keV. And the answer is 0.8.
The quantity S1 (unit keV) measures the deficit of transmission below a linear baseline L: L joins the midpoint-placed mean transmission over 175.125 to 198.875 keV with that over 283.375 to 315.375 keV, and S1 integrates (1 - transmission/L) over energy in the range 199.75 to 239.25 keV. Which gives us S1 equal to 5.5 keV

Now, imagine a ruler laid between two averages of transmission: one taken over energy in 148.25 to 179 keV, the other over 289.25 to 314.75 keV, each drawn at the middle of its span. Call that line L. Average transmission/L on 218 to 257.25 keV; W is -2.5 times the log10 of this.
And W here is 0.249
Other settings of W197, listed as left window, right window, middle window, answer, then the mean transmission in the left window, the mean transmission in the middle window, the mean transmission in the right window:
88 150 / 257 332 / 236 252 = 3.7 keV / 1.74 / 1.41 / 1.88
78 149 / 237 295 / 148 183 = 2.6 keV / 1.77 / 1.61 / 1.66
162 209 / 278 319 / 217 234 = 2.7 keV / 1.52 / 1.4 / 1.93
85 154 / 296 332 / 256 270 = 2.1 keV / 1.74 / 1.64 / 1.99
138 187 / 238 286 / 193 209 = 1.8 keV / 1.6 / 1.42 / 1.61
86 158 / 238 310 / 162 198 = 3.7 keV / 1.73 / 1.55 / 1.72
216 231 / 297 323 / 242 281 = 1.2 keV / 1.41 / 1.6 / 1.95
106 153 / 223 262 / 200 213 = 0.8 keV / 1.69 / 1.42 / 1.44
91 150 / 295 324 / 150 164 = 1.3 keV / 1.74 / 1.61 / 1.96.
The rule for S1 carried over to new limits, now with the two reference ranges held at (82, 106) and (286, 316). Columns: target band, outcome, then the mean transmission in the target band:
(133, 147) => 2.0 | 1.6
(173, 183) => 1.5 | 1.59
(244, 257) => 3.1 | 1.46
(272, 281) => 0.7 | 1.77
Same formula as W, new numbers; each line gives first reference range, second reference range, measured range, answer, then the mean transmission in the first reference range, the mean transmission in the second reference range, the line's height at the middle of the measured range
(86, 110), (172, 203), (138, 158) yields 0.036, 1.85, 1.5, 1.66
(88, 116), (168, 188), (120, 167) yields 0.042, 1.85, 1.59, 1.7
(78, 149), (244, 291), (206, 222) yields 0.200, 1.77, 1.67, 1.71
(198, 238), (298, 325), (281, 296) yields -0.064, 1.4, 1.97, 1.83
